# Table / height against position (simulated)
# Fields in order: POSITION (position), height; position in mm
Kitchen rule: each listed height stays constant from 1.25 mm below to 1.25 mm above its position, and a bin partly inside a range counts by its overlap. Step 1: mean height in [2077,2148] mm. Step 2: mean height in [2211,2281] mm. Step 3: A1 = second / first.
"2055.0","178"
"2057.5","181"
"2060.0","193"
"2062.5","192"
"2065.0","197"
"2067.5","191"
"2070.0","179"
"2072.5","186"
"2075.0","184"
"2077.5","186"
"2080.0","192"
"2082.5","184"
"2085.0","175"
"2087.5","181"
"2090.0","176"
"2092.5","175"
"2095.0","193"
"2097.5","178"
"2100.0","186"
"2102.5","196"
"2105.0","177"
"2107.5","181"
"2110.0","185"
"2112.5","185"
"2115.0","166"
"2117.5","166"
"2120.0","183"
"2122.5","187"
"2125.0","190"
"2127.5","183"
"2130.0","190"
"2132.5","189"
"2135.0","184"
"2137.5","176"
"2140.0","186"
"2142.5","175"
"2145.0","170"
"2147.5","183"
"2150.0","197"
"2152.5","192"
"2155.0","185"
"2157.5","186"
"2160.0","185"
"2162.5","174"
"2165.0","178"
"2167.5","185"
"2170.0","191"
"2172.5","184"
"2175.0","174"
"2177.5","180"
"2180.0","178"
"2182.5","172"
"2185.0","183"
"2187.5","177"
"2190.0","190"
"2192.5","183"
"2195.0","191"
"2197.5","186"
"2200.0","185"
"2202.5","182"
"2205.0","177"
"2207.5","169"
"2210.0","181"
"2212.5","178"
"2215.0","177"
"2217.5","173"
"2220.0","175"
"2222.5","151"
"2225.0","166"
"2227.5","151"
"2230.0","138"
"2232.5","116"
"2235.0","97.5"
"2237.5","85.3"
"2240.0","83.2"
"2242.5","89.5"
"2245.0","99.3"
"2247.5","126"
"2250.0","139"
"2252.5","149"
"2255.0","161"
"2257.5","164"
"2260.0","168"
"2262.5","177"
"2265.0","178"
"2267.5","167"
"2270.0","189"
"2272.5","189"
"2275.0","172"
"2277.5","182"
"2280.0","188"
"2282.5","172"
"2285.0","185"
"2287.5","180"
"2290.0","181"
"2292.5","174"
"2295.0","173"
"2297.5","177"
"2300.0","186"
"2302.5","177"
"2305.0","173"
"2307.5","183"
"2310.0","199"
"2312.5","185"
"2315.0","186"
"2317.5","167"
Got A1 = 0.8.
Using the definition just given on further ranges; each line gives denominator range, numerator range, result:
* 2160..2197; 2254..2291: 0.97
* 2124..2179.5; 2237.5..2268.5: 0.76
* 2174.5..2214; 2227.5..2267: 0.74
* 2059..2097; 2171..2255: 0.85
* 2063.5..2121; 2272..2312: 0.99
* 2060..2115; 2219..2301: 0.84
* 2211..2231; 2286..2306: 1.08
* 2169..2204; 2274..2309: 0.98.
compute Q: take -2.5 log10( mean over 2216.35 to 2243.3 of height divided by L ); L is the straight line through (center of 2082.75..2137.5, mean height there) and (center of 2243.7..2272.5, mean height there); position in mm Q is 0.24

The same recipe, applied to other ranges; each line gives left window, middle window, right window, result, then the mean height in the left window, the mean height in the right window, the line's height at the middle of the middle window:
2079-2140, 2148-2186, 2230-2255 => -0.197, 182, 113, 153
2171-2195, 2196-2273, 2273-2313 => 0.177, 181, 181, 181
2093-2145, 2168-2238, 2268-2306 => 0.077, 182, 180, 181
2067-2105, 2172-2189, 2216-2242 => -0.187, 184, 133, 150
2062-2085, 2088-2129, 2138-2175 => 0.022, 187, 183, 185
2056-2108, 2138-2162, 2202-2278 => -0.078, 185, 153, 171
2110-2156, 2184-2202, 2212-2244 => -0.206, 183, 136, 153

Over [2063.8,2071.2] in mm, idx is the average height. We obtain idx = 189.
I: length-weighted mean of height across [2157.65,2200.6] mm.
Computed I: 182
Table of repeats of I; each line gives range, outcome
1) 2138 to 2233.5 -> 177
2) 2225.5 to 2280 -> 145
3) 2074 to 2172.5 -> 183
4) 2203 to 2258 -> 143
